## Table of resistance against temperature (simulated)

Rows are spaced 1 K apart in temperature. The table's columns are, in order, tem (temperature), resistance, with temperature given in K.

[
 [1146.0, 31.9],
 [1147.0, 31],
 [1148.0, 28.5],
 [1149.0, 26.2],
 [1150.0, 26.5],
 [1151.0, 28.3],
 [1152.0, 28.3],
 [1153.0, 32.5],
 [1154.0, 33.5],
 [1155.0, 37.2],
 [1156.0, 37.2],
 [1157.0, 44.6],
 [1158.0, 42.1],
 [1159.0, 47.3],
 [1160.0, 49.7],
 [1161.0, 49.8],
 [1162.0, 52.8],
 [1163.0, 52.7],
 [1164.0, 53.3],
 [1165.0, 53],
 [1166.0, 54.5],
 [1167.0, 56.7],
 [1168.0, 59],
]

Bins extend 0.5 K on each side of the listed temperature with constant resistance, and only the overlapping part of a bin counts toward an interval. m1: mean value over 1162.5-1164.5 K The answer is 53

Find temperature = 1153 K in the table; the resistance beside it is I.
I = 32.5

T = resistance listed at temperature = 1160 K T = 49.7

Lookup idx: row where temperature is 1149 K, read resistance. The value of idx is 26.2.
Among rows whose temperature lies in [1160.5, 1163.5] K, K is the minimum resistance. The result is 49.8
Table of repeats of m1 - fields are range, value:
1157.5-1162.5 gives 48.3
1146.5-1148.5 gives 29.8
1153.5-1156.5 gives 36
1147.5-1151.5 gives 27.4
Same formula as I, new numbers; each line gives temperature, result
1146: 31.9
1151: 28.3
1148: 28.5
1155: 37.2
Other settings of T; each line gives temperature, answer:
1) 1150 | 26.5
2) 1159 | 47.3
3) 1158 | 42.1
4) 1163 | 52.7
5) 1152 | 28.3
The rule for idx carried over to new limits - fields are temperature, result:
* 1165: 53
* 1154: 33.5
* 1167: 56.7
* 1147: 31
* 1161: 49.8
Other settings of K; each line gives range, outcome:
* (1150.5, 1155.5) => 28.3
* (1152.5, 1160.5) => 32.5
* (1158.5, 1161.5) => 47.3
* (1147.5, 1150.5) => 26.2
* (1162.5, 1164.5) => 52.7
